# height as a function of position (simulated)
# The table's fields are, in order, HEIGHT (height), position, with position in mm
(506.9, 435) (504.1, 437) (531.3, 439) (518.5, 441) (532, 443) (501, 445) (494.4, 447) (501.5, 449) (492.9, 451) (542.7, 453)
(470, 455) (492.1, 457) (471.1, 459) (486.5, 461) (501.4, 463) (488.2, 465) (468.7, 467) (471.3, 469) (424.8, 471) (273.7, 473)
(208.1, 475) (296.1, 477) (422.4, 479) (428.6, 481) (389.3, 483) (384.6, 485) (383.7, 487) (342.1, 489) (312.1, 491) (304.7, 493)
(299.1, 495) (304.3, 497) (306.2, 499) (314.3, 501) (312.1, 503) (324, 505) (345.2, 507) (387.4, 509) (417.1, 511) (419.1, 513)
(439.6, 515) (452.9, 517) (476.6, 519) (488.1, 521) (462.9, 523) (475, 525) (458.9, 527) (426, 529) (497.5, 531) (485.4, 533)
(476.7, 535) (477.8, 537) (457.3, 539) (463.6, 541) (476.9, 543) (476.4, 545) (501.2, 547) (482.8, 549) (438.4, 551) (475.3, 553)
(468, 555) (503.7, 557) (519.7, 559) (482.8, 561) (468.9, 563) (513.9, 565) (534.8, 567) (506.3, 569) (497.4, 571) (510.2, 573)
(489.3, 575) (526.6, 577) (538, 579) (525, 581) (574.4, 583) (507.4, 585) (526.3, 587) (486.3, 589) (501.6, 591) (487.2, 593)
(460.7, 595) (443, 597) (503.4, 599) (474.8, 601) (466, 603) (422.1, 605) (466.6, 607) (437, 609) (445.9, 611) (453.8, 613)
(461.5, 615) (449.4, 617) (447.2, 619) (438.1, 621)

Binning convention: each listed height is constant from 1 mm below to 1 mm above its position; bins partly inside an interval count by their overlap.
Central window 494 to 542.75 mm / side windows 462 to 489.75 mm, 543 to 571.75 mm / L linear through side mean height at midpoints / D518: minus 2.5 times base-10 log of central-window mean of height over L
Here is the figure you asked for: 0.07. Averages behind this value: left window 392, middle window 416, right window 490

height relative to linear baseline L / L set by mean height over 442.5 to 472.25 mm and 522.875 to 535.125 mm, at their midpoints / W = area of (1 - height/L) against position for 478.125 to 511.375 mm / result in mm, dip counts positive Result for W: 8.9 mm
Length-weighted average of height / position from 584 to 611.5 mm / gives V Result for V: 474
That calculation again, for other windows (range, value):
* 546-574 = 493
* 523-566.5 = 478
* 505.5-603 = 478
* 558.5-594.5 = 510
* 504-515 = 384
